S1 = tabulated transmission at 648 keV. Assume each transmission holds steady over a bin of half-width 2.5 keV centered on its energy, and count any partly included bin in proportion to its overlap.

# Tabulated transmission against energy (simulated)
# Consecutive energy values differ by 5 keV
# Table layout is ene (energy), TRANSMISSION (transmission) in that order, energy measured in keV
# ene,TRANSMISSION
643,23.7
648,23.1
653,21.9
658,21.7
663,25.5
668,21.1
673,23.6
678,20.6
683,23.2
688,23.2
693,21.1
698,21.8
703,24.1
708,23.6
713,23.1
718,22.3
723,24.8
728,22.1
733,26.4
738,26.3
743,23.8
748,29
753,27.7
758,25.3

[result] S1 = 23.1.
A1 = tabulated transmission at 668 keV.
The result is 21.1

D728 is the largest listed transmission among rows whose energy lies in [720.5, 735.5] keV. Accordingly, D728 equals 26.4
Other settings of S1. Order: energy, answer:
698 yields 21.8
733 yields 26.4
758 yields 25.3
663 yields 25.5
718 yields 22.3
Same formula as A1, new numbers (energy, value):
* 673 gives 23.6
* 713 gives 23.1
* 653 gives 21.9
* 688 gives 23.2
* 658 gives 21.7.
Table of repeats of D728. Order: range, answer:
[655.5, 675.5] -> 25.5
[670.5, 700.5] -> 23.6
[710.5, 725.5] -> 24.8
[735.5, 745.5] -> 26.3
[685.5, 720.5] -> 24.1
